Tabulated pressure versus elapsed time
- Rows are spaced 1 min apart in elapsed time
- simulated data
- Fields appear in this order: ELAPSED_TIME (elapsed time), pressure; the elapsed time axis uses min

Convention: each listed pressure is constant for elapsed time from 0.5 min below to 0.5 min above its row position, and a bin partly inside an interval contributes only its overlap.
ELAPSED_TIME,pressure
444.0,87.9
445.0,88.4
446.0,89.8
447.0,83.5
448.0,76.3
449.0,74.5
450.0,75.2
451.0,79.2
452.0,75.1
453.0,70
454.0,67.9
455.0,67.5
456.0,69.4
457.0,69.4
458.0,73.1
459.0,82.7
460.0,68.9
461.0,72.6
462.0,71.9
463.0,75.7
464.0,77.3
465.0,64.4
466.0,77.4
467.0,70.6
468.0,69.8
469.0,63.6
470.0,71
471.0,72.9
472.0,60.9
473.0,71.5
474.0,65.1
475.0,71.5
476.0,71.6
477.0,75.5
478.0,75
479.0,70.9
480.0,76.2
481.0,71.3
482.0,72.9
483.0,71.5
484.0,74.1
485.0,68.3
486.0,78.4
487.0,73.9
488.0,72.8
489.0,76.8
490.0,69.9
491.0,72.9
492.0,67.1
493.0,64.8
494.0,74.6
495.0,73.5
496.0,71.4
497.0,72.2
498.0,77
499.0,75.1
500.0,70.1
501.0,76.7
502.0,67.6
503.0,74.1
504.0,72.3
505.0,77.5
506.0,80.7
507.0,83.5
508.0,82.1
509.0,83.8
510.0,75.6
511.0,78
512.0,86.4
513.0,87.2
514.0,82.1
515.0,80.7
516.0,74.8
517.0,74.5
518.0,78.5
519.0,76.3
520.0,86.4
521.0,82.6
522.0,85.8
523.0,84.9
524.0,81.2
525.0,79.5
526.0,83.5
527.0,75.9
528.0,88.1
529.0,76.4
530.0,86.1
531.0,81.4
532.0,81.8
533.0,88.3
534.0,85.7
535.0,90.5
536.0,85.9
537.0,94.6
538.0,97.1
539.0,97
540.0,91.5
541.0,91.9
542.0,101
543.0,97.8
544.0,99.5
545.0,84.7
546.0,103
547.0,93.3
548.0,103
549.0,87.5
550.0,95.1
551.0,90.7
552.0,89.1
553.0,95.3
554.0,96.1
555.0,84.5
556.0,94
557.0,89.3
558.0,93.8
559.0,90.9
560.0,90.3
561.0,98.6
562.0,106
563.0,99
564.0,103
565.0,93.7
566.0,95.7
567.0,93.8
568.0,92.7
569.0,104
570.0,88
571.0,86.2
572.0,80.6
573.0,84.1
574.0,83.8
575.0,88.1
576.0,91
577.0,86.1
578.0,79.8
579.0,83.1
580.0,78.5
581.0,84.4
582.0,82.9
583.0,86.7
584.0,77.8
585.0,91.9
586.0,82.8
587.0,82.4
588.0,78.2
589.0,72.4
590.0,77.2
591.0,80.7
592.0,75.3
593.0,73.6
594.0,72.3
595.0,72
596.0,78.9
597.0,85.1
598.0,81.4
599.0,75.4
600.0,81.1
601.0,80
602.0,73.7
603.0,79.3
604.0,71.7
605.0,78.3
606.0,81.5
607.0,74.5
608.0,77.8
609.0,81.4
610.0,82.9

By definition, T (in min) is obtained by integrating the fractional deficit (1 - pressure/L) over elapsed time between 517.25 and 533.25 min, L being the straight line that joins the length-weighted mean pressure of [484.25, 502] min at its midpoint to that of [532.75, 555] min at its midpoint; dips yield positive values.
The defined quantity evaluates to 0.68 min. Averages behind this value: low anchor 72.6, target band 82.1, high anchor 93.4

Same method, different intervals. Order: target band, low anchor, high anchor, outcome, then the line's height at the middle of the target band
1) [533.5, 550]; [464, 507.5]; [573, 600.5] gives -3.6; 77.1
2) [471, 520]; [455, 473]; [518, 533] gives 1.4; 76.8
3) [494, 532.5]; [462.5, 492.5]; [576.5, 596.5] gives -2.4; 74.4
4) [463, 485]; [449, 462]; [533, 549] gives 1.7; 77.3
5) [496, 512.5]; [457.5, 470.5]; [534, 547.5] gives 1.4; 83.7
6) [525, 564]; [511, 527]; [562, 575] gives -2.0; 87.1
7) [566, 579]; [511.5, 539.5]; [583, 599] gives -1.3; 80.4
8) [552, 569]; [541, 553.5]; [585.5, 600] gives -1.0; 89.9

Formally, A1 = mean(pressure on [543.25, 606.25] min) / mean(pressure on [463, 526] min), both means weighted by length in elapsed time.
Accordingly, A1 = 1.2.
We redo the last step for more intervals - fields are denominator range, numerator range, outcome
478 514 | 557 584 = 1.20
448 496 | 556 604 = 1.18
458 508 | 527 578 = 1.26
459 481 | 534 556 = 1.31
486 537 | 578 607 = 1.01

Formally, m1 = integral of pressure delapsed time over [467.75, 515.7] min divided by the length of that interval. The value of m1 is 74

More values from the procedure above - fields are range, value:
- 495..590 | 85.9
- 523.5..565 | 91.3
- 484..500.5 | 72.5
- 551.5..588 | 89.5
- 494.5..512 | 76.3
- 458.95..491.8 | 71.9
